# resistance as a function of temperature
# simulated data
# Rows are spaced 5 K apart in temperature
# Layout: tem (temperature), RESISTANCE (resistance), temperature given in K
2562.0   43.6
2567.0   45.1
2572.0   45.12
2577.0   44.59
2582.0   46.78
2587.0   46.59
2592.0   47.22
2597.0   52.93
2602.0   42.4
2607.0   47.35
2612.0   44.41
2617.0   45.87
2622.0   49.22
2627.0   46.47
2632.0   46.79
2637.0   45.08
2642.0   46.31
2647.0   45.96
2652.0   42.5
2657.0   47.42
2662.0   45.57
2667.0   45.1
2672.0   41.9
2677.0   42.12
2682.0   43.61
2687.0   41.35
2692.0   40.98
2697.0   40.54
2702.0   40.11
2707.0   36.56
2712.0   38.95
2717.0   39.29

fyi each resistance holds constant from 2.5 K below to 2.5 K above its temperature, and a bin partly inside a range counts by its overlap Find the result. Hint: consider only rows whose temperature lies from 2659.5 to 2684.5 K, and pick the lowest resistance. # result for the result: 41.9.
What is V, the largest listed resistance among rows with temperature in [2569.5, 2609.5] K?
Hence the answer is 52.93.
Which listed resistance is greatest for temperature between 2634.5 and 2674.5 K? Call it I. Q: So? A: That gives 47.42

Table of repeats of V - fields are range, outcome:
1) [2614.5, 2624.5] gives 49.22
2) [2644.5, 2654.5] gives 45.96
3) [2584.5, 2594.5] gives 47.22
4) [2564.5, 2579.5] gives 45.12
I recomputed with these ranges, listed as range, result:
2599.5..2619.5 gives 47.35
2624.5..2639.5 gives 46.79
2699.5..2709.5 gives 40.11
